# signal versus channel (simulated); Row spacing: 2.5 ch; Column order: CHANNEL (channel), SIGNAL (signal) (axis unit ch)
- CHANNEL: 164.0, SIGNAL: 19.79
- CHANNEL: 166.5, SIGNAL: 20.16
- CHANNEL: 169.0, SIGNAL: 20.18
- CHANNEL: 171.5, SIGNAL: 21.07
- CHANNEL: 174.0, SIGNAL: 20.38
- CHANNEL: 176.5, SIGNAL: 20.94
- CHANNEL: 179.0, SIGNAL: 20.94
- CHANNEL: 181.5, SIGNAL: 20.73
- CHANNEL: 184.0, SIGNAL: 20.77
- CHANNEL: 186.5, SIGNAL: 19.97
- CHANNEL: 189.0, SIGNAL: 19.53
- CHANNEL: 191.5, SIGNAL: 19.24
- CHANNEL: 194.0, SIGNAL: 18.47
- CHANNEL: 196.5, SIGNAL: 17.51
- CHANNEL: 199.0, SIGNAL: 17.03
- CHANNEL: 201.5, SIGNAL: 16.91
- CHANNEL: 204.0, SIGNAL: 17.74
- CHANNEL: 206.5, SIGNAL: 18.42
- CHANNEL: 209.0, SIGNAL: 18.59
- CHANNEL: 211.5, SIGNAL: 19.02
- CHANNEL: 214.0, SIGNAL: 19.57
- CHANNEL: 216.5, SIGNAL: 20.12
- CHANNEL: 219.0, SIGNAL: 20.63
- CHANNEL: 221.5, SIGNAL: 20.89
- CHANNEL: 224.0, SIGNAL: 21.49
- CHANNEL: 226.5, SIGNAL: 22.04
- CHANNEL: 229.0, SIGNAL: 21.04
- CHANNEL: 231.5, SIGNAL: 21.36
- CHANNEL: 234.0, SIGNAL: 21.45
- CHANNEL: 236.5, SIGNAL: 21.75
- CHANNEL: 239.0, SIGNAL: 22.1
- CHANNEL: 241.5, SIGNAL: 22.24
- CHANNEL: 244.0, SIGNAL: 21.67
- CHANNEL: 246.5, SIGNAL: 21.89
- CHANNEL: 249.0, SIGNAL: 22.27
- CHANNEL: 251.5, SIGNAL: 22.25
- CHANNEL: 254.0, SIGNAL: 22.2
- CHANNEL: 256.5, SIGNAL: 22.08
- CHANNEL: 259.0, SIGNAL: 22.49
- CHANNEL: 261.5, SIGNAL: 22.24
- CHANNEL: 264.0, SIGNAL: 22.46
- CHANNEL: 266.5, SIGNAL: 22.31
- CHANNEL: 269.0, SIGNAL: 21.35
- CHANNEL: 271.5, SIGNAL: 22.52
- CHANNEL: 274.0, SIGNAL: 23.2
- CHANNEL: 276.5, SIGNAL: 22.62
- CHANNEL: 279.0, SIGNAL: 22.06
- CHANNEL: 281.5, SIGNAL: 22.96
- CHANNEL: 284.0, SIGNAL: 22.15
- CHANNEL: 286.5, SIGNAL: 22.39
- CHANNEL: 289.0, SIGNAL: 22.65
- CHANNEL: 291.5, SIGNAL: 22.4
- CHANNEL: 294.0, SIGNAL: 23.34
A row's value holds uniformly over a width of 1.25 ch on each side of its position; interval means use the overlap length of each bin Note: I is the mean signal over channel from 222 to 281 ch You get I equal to 22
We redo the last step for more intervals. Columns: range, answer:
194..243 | 20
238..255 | 22.1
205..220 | 19.3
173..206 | 19.2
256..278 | 22.4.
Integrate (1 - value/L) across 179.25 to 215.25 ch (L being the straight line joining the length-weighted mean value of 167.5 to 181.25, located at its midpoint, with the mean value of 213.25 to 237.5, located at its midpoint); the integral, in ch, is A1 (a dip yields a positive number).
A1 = 3.4 ch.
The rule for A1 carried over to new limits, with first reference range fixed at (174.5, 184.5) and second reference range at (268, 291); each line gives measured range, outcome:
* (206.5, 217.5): 1.10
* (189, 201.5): 1.76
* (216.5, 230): 0.26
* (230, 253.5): -0.06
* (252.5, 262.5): -0.08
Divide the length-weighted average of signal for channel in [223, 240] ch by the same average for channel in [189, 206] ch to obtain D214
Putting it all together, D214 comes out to 1.2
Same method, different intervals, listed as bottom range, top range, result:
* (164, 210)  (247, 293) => 1.15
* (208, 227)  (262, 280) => 1.10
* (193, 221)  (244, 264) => 1.19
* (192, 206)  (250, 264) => 1.26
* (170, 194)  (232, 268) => 1.09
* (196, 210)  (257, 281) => 1.26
